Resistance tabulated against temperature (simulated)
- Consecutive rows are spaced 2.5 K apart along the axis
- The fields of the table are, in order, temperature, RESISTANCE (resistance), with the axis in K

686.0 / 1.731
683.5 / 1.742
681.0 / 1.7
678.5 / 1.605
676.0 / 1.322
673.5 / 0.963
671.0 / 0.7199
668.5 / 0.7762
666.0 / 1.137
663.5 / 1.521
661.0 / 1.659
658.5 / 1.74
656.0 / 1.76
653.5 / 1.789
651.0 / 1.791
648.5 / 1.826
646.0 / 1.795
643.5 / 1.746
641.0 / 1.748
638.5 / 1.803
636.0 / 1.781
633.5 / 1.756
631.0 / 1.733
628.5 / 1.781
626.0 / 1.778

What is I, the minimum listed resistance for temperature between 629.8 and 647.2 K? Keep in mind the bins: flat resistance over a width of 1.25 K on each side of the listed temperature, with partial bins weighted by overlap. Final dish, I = 1.733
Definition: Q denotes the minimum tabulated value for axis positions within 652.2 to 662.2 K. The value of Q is 1.659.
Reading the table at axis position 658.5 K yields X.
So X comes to 1.74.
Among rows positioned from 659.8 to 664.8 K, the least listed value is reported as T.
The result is 1.521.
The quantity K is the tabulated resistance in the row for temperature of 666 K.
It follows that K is 1.137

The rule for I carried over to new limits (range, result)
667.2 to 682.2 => 0.7199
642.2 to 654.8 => 1.746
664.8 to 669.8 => 0.7762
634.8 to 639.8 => 1.781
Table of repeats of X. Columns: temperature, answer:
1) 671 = 0.7199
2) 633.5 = 1.756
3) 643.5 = 1.746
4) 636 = 1.781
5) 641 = 1.748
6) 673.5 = 0.963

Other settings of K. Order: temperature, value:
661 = 1.659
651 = 1.791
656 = 1.76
